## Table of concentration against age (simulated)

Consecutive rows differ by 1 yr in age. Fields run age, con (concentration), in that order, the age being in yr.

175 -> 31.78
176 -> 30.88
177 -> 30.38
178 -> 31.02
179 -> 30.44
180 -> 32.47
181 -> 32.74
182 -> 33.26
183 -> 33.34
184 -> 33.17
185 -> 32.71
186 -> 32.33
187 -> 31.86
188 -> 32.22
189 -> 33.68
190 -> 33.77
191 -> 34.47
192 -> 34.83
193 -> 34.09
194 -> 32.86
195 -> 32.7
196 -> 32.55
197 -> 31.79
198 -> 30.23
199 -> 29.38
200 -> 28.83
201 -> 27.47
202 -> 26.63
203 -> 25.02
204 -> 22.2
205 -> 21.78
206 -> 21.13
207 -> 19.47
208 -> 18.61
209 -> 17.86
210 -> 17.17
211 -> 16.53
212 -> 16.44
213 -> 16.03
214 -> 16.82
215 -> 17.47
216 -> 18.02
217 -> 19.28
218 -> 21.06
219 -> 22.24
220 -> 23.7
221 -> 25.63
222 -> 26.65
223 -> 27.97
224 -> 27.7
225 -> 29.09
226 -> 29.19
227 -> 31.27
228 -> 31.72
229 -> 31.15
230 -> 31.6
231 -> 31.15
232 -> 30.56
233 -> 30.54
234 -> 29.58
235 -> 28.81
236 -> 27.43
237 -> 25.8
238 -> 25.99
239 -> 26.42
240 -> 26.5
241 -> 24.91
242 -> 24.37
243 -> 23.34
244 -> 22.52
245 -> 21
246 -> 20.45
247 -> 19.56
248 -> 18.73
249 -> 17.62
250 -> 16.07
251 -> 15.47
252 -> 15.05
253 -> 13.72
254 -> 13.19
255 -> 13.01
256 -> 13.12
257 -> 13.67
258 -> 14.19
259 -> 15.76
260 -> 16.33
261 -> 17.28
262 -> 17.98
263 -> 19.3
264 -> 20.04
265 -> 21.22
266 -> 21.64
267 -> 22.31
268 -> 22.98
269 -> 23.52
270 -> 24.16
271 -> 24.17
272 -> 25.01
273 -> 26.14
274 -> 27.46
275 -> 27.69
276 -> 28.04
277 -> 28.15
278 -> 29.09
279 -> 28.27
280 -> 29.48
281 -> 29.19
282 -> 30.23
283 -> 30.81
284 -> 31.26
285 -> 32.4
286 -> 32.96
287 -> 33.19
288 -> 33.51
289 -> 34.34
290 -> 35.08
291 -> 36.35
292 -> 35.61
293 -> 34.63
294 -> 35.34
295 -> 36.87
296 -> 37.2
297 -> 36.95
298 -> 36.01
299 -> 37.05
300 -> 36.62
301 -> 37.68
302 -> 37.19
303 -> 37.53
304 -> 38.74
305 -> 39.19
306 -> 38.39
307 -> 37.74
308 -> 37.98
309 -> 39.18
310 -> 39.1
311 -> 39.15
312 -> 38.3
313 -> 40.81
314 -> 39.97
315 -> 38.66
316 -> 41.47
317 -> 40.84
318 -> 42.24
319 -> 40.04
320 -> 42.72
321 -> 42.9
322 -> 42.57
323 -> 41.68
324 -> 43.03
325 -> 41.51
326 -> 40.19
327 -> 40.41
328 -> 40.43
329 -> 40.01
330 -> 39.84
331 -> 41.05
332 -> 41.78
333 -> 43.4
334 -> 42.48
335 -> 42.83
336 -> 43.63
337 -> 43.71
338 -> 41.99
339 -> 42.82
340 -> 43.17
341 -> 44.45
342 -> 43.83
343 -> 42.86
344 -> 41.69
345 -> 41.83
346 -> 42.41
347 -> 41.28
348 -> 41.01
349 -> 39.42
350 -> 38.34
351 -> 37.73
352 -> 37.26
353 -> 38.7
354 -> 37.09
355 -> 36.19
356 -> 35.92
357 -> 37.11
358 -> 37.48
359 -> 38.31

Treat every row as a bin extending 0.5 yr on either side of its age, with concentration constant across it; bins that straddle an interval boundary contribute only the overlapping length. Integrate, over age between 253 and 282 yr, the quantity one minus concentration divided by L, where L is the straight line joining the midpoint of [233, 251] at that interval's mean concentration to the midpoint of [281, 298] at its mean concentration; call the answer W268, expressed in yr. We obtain 7.5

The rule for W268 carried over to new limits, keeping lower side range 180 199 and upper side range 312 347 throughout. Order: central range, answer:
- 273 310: 5.04 yr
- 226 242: 3.09 yr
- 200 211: 3.90 yr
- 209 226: 6.46 yr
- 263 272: 3.66 yr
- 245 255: 5.45 yr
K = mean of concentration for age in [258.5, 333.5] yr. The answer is 33.7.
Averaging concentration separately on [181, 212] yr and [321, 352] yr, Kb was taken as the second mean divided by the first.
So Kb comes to 1.5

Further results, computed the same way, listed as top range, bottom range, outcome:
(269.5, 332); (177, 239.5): 1.31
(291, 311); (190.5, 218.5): 1.54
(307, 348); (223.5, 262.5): 1.83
